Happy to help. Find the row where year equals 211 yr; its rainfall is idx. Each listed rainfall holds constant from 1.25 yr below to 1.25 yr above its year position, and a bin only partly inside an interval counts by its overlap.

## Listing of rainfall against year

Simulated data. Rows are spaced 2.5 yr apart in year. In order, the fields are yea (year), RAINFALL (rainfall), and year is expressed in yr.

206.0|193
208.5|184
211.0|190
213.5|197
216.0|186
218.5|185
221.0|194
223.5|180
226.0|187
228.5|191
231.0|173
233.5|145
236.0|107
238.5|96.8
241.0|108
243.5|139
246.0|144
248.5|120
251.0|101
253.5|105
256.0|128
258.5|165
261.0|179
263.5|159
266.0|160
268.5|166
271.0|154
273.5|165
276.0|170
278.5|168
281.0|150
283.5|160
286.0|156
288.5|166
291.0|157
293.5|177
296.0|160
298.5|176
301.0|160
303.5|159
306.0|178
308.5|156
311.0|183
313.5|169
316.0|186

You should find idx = 190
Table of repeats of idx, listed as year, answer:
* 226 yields 187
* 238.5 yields 96.8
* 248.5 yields 120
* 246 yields 144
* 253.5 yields 105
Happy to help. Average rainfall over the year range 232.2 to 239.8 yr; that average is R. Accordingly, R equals 117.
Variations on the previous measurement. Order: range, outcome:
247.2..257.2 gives 114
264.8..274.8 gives 161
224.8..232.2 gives 184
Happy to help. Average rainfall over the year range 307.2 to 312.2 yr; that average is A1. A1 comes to 169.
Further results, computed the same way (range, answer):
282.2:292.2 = 160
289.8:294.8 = 167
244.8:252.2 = 122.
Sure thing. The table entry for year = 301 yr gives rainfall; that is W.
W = 160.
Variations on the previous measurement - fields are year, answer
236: 107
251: 101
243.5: 139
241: 108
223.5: 180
